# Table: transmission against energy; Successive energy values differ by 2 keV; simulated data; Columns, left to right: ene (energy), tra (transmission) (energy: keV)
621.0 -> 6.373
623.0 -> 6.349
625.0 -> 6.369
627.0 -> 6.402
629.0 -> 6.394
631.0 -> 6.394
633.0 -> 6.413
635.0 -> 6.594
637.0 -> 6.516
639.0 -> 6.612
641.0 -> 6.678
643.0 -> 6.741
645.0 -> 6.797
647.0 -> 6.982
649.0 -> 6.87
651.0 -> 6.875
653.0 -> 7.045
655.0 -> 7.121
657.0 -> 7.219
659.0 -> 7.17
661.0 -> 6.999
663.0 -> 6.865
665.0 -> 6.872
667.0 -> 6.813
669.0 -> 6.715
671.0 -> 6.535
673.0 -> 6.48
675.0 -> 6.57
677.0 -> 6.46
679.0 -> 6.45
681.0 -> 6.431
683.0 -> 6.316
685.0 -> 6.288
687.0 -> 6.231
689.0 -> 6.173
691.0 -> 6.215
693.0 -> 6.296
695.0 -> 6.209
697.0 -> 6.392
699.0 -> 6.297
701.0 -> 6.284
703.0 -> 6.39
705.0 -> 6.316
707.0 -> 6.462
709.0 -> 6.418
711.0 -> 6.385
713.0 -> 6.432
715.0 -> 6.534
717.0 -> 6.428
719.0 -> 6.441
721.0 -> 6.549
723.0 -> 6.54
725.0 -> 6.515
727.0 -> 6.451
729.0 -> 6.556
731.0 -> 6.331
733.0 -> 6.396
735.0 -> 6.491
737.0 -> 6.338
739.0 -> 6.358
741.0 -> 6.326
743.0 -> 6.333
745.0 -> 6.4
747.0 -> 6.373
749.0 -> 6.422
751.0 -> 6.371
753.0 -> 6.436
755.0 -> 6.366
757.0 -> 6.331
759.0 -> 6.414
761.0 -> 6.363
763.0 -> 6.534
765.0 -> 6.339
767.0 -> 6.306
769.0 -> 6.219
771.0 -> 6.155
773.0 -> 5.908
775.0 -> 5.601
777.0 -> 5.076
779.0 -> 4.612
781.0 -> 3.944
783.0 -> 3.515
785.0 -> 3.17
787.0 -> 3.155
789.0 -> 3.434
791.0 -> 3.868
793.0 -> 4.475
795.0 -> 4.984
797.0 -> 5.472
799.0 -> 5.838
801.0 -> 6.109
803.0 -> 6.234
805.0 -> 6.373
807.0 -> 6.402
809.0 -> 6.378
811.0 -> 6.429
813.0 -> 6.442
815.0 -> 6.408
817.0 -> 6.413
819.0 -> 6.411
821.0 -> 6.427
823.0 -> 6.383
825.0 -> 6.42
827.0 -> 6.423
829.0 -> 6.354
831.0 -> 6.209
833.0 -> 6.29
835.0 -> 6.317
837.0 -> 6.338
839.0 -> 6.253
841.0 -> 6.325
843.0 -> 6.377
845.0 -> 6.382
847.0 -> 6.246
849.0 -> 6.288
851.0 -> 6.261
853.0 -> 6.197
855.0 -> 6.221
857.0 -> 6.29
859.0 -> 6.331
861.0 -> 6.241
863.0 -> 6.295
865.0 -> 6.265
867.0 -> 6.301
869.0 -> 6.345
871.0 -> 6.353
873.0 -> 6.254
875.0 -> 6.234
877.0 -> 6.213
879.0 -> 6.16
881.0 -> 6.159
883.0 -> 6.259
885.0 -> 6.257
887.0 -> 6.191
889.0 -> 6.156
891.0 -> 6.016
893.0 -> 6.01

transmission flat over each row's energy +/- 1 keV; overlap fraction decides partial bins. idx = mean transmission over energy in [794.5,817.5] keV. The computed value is 6.14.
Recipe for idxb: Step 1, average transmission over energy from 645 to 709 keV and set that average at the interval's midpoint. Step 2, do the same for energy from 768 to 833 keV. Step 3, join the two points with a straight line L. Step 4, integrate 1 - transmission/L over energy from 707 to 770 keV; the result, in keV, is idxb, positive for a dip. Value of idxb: -3.5 keV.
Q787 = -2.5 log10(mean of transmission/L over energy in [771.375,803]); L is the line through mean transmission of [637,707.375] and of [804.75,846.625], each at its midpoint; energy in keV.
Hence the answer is 0.34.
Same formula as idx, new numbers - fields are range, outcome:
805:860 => 6.34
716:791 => 5.85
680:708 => 6.31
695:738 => 6.42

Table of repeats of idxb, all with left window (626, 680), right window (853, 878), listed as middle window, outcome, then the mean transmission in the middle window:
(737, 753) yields 0.39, 6.37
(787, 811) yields 3.93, 5.36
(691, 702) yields 0.57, 6.29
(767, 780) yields 1.65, 5.65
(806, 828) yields -0.12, 6.41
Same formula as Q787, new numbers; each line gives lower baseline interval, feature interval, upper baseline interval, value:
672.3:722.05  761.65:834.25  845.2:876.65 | 0.12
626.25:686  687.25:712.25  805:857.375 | 0.05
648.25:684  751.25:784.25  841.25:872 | 0.14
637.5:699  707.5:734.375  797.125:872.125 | 0.01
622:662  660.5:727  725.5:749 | 0.01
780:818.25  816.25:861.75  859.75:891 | -0.10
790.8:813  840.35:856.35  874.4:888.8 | -0.04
